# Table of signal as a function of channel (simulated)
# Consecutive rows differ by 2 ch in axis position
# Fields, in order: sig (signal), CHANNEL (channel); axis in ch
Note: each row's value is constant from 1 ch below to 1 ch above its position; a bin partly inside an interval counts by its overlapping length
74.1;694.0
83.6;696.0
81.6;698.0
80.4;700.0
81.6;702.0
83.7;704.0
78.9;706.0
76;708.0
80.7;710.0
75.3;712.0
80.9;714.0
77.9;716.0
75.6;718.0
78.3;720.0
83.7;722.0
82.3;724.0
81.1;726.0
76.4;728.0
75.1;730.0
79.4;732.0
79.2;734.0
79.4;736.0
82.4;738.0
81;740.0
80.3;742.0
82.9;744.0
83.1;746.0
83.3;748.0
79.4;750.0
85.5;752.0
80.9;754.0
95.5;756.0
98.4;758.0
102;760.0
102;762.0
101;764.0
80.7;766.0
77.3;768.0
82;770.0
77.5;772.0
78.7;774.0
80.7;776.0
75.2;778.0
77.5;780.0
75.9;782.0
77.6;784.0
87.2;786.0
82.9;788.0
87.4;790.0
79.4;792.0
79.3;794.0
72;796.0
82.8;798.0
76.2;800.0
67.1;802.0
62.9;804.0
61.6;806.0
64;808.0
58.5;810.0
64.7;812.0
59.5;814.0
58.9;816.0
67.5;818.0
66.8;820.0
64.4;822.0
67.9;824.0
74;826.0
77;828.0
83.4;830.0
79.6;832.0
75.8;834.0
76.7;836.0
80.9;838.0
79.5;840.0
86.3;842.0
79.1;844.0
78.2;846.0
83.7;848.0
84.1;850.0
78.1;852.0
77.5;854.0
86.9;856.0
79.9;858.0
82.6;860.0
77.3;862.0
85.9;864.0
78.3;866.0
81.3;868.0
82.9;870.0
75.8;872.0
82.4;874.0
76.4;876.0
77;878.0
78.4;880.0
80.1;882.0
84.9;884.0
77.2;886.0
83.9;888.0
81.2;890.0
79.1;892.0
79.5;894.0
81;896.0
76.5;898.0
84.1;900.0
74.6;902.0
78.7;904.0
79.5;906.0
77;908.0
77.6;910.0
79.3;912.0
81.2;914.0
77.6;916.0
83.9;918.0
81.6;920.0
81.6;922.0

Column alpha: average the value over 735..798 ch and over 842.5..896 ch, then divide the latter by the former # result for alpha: 1.0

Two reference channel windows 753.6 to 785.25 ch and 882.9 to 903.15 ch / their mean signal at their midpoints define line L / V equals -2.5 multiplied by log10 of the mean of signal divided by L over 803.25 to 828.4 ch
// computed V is 0.27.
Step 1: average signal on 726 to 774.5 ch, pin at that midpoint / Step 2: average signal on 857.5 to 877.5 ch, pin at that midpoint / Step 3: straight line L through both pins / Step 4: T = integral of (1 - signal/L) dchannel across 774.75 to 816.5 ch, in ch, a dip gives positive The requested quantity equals 4.9 ch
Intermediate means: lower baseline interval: 84.3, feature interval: 73.1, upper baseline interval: 80.2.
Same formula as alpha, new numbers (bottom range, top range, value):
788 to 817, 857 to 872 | 1.15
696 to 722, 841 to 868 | 1.02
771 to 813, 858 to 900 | 1.07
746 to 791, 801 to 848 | 0.84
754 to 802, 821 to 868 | 0.95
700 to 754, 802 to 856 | 0.91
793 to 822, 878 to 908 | 1.19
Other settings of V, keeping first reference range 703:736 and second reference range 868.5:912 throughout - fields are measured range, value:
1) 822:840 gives 0.04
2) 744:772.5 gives -0.11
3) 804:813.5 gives 0.26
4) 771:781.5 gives 0.02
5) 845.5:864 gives -0.03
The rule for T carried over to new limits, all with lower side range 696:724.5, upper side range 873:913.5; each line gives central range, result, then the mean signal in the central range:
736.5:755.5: -0.62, 82.4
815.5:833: 1.80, 71.4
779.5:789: -0.08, 80.4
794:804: 0.73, 73.8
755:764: -2.24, 99.6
